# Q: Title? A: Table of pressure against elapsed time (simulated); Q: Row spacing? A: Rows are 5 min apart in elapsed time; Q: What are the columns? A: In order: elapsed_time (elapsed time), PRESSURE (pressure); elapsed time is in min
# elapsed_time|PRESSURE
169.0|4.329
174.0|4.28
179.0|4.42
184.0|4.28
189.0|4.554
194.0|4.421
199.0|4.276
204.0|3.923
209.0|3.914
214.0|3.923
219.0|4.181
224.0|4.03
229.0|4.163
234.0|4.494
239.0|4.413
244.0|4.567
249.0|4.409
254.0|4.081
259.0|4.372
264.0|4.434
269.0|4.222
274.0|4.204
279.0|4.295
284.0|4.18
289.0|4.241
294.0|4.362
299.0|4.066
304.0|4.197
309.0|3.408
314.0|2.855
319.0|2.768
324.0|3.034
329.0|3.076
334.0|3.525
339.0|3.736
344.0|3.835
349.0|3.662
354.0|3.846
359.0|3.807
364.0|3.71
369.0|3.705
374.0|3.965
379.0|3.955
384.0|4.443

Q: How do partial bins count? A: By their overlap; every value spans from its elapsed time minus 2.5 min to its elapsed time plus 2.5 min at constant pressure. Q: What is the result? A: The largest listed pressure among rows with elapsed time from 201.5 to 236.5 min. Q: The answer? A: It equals 4.494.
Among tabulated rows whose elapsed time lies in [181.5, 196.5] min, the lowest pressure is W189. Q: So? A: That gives 4.28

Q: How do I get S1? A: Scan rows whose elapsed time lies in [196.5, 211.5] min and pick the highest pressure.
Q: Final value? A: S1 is 4.276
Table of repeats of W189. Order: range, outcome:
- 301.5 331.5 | 2.768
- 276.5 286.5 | 4.18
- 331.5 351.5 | 3.525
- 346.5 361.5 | 3.662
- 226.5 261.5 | 4.081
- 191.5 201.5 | 4.276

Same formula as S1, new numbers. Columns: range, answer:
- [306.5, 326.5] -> 3.408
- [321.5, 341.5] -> 3.736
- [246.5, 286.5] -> 4.434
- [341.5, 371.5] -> 3.846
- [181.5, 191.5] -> 4.554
